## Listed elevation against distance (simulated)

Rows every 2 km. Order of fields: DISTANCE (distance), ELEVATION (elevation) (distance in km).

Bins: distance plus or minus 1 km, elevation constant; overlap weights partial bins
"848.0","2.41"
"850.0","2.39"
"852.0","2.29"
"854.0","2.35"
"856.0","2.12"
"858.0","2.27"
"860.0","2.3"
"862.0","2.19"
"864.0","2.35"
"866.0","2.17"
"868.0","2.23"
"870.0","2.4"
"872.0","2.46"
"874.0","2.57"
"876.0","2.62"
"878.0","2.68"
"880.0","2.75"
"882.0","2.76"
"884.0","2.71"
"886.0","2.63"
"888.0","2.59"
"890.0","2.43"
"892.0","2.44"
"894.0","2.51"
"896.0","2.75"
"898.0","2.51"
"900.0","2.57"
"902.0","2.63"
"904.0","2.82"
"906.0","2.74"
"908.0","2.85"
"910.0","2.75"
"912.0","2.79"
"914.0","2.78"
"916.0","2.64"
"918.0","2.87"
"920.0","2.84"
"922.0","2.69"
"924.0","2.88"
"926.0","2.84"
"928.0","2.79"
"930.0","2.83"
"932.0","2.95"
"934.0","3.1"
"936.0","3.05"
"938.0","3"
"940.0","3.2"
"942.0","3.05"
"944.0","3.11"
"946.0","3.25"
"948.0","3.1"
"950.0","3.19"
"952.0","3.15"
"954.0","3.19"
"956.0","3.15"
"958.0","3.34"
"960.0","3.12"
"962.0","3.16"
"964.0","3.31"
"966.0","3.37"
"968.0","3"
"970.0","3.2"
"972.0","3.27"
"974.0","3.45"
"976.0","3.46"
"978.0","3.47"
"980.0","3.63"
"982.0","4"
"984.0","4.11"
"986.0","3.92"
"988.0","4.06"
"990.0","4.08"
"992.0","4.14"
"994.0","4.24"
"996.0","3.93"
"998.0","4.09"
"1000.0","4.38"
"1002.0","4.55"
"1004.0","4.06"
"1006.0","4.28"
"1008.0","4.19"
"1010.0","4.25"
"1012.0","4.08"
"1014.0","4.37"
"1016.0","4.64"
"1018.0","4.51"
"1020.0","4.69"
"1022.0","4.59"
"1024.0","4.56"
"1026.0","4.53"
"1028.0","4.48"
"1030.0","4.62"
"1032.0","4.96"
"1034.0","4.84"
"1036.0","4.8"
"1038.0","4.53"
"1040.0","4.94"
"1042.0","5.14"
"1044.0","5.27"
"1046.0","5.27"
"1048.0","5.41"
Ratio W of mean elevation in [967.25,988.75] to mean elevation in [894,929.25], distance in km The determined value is 1.31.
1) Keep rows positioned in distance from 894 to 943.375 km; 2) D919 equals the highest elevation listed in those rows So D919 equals 3.2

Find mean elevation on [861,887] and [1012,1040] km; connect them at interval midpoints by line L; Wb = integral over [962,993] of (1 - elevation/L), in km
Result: 2.6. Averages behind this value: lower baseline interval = 2.5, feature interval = 3.62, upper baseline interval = 4.62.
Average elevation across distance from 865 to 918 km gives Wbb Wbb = 2.61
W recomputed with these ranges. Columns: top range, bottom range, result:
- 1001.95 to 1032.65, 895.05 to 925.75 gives 1.62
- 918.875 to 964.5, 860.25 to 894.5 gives 1.22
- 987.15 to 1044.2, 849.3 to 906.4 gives 1.79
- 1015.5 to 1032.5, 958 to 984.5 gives 1.35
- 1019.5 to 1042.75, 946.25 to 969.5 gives 1.48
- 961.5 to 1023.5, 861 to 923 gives 1.52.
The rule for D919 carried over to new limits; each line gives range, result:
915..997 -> 4.24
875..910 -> 2.85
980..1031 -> 4.69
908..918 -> 2.87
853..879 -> 2.68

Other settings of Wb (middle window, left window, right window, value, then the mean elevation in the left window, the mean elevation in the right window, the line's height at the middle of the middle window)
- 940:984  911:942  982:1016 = 2.71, 2.89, 4.18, 3.52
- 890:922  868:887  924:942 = 1.14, 2.6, 2.97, 2.79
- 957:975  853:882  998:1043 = 2.52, 2.4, 4.53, 3.78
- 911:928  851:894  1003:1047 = 1.76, 2.44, 4.62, 3.11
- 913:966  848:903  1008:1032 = 5.27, 2.47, 4.49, 3.36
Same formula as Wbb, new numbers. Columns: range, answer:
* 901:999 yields 3.24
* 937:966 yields 3.17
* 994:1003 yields 4.24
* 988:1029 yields 4.33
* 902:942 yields 2.86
